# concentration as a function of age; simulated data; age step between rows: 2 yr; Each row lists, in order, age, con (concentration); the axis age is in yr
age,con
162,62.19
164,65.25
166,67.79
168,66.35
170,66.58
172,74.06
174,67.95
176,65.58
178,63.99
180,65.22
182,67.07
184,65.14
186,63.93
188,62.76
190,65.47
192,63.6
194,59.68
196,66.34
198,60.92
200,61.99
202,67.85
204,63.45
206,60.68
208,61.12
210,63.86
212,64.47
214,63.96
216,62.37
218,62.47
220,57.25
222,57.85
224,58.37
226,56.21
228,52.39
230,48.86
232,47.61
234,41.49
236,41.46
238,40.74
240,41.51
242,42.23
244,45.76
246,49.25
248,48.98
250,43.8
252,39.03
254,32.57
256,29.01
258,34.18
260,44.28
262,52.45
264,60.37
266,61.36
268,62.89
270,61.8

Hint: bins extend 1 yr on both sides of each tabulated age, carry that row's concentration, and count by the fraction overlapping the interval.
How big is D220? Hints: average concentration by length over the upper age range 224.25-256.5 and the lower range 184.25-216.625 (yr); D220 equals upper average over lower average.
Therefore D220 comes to 0.7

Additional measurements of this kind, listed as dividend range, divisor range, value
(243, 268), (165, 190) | 0.69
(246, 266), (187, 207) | 0.70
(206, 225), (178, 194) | 0.95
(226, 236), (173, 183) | 0.73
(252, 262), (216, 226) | 0.63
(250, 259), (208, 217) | 0.55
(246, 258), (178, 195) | 0.61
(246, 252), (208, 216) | 0.72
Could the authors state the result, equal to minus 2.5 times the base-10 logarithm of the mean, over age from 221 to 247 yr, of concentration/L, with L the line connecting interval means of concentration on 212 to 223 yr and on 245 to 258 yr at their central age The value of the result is 0.06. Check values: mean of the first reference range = 61.1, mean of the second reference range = 40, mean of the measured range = 48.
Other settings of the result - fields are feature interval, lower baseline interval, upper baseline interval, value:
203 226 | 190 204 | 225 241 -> -0.115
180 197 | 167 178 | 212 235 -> -0.006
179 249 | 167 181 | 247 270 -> 0.011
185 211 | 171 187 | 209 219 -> 0.028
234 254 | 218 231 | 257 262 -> 0.118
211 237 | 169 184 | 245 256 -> -0.084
